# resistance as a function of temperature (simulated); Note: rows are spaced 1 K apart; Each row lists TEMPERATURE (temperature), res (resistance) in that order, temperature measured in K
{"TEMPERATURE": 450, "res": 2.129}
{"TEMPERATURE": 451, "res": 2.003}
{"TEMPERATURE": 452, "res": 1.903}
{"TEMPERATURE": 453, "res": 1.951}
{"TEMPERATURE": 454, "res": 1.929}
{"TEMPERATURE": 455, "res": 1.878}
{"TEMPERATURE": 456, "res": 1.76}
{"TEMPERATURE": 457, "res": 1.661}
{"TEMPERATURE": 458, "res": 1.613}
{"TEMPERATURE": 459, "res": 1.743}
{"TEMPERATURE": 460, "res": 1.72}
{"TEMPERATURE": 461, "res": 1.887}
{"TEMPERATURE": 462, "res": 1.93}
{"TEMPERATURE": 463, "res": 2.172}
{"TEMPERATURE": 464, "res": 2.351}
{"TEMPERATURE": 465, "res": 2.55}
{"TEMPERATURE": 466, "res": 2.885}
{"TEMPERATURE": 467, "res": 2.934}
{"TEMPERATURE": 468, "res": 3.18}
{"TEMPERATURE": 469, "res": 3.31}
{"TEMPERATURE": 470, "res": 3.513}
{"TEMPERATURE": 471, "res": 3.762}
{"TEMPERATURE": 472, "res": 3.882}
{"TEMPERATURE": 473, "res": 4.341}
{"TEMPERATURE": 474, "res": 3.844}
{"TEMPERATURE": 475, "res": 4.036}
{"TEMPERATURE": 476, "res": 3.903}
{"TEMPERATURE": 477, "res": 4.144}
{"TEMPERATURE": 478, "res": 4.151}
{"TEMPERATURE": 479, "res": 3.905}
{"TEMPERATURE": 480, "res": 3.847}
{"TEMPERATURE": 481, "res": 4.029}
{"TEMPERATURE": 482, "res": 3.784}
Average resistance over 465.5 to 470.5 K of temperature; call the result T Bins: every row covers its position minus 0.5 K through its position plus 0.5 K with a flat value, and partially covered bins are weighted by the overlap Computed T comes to 3.16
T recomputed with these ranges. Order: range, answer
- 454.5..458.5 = 1.73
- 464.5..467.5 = 2.79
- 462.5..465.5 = 2.36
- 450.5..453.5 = 1.95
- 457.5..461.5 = 1.74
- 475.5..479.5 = 4.03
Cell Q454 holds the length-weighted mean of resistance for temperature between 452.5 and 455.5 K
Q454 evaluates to 1.92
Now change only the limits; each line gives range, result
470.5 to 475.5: 3.97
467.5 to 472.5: 3.53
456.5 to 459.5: 1.67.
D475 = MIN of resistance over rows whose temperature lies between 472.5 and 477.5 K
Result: 3.844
